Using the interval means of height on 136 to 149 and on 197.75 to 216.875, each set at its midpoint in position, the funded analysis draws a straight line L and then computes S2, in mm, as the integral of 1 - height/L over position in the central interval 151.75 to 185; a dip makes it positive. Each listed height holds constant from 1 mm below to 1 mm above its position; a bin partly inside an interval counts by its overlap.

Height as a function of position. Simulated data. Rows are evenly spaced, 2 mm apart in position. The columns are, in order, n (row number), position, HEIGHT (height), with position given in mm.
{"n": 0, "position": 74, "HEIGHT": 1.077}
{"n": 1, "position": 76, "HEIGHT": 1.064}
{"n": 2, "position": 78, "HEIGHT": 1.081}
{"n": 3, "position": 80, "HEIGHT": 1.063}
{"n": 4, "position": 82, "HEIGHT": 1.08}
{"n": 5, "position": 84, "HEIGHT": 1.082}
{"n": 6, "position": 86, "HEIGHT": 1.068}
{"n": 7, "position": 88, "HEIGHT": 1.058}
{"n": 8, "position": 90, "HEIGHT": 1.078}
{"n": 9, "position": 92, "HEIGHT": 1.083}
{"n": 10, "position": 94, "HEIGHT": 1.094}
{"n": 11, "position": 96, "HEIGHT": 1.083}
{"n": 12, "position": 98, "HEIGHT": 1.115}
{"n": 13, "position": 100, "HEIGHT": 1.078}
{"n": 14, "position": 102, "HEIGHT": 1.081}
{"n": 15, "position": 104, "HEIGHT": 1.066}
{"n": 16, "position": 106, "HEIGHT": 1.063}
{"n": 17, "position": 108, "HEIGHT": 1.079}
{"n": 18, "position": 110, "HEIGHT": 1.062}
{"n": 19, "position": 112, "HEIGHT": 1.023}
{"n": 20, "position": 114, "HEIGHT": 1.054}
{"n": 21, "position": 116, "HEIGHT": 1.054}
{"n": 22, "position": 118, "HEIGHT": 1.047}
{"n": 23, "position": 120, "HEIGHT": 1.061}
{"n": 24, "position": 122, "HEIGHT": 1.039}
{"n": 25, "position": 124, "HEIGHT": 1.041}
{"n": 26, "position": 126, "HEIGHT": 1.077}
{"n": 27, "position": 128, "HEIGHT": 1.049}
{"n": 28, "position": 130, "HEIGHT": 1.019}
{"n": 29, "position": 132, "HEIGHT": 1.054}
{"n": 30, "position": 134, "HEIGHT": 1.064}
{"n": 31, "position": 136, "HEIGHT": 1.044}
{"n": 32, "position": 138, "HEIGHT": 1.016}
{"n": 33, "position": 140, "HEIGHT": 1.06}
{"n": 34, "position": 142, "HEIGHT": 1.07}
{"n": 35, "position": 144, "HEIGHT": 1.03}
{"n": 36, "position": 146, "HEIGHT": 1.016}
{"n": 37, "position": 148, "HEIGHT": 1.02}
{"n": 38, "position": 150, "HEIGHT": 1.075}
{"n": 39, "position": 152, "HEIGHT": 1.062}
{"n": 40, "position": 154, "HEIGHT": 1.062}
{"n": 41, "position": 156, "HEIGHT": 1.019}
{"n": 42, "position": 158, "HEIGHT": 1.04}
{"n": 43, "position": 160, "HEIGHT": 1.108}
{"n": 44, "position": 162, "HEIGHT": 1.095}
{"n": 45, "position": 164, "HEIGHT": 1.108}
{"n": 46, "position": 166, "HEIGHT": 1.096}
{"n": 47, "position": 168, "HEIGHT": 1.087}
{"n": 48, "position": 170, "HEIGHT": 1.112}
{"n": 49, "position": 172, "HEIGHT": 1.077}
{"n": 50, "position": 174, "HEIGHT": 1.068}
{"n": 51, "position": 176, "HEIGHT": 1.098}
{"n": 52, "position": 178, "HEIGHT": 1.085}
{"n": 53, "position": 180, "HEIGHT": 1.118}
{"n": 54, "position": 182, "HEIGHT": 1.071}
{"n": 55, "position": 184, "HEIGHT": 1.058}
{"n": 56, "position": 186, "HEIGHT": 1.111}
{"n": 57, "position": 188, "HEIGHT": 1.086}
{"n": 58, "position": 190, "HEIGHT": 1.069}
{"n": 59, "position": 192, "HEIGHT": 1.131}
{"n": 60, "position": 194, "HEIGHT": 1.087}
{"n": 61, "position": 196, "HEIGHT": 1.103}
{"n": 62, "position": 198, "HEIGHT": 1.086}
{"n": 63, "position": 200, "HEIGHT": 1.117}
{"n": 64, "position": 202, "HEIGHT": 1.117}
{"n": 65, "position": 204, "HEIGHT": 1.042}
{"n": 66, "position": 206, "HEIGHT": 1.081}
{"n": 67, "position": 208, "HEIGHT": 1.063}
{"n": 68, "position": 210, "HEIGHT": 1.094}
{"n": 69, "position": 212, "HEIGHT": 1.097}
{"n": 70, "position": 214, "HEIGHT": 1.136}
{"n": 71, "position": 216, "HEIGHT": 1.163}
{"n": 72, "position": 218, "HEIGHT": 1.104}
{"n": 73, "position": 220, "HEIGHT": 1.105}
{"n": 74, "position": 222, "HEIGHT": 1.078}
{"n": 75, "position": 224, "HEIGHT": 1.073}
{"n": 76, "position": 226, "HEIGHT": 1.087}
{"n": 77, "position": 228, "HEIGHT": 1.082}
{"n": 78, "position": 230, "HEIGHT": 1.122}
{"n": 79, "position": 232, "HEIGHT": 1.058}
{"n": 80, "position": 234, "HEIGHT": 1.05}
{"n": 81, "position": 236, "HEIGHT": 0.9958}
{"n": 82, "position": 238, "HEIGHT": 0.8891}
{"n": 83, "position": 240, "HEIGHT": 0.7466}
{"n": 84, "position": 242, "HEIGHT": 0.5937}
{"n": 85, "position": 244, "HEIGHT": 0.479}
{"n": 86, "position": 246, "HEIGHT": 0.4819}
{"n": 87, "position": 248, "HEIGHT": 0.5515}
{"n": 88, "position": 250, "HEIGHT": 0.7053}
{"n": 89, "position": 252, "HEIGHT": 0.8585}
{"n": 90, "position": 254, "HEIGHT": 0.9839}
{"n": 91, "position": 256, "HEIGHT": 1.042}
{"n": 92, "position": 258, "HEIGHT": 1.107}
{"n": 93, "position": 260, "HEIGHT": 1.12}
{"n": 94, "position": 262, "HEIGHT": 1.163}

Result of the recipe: -0.60 mm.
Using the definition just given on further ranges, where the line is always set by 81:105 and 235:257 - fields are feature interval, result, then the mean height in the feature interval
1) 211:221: -3.7 mm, 1.12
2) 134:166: -3.2 mm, 1.06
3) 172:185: -2.6 mm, 1.08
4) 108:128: -0.5 mm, 1.05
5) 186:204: -4.8 mm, 1.1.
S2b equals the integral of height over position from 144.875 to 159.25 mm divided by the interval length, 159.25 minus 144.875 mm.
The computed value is 1.04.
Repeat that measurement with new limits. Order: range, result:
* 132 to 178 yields 1.07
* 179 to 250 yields 1.01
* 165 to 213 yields 1.09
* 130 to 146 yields 1.04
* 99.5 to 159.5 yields 1.05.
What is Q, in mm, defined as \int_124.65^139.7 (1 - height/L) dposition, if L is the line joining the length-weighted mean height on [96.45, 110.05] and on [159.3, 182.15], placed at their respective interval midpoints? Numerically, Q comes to 0.5 mm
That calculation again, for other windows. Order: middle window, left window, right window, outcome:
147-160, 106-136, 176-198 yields 0.2 mm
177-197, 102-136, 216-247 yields -2.2 mm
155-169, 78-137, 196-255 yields -0.8 mm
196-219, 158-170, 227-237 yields -0.6 mm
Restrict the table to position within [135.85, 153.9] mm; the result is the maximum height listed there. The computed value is 1.075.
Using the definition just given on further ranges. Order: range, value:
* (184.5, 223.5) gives 1.163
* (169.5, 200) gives 1.131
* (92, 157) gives 1.115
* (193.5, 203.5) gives 1.117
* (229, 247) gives 1.122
